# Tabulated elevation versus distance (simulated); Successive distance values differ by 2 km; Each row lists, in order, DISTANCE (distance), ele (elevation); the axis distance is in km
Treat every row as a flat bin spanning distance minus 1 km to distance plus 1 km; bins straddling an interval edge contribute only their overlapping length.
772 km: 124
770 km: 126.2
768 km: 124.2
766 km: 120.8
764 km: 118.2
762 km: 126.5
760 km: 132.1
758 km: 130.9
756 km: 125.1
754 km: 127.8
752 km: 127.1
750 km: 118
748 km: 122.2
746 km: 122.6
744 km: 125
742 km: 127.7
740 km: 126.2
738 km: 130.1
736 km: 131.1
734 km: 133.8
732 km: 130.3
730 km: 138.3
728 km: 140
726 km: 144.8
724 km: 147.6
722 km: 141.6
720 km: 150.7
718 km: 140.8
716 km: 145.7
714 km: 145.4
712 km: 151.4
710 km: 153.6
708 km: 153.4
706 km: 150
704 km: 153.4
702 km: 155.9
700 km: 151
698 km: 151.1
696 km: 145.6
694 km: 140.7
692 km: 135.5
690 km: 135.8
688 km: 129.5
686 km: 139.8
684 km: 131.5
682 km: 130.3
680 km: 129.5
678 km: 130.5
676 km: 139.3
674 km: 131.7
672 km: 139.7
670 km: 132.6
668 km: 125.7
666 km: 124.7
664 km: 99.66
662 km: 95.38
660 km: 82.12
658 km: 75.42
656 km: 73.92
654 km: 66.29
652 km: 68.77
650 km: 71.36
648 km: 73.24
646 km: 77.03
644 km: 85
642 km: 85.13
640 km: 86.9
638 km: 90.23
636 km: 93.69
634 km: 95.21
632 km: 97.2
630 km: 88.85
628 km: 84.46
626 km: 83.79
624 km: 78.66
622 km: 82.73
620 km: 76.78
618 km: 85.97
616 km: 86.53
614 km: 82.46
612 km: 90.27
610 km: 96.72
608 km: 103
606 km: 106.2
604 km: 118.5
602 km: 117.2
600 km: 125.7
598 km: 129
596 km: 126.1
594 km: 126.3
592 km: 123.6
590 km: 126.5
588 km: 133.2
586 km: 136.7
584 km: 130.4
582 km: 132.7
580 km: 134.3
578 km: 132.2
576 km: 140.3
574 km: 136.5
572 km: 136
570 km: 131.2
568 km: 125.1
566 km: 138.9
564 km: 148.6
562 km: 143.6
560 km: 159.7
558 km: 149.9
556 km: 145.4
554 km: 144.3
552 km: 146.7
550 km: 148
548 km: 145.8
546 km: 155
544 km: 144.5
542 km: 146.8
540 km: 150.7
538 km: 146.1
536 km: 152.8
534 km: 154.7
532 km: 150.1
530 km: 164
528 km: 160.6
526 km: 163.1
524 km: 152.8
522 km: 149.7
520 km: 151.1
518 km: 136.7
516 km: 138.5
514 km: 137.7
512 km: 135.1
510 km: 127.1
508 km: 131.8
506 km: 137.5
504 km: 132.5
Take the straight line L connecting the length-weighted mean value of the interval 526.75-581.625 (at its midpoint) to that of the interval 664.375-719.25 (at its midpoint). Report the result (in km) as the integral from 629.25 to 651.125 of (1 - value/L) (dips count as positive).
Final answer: 8.7 km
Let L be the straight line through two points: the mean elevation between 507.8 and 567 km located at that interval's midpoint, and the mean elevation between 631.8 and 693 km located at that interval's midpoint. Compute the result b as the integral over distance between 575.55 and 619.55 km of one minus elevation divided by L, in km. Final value 3.9 km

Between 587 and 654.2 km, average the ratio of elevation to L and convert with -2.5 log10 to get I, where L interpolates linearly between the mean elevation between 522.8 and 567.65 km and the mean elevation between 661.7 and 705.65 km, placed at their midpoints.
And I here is 0.423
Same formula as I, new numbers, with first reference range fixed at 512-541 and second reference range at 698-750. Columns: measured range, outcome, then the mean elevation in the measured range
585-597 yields 0.14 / 129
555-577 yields 0.05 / 141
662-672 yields 0.19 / 120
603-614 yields 0.40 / 101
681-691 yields 0.07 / 133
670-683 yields 0.07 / 133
